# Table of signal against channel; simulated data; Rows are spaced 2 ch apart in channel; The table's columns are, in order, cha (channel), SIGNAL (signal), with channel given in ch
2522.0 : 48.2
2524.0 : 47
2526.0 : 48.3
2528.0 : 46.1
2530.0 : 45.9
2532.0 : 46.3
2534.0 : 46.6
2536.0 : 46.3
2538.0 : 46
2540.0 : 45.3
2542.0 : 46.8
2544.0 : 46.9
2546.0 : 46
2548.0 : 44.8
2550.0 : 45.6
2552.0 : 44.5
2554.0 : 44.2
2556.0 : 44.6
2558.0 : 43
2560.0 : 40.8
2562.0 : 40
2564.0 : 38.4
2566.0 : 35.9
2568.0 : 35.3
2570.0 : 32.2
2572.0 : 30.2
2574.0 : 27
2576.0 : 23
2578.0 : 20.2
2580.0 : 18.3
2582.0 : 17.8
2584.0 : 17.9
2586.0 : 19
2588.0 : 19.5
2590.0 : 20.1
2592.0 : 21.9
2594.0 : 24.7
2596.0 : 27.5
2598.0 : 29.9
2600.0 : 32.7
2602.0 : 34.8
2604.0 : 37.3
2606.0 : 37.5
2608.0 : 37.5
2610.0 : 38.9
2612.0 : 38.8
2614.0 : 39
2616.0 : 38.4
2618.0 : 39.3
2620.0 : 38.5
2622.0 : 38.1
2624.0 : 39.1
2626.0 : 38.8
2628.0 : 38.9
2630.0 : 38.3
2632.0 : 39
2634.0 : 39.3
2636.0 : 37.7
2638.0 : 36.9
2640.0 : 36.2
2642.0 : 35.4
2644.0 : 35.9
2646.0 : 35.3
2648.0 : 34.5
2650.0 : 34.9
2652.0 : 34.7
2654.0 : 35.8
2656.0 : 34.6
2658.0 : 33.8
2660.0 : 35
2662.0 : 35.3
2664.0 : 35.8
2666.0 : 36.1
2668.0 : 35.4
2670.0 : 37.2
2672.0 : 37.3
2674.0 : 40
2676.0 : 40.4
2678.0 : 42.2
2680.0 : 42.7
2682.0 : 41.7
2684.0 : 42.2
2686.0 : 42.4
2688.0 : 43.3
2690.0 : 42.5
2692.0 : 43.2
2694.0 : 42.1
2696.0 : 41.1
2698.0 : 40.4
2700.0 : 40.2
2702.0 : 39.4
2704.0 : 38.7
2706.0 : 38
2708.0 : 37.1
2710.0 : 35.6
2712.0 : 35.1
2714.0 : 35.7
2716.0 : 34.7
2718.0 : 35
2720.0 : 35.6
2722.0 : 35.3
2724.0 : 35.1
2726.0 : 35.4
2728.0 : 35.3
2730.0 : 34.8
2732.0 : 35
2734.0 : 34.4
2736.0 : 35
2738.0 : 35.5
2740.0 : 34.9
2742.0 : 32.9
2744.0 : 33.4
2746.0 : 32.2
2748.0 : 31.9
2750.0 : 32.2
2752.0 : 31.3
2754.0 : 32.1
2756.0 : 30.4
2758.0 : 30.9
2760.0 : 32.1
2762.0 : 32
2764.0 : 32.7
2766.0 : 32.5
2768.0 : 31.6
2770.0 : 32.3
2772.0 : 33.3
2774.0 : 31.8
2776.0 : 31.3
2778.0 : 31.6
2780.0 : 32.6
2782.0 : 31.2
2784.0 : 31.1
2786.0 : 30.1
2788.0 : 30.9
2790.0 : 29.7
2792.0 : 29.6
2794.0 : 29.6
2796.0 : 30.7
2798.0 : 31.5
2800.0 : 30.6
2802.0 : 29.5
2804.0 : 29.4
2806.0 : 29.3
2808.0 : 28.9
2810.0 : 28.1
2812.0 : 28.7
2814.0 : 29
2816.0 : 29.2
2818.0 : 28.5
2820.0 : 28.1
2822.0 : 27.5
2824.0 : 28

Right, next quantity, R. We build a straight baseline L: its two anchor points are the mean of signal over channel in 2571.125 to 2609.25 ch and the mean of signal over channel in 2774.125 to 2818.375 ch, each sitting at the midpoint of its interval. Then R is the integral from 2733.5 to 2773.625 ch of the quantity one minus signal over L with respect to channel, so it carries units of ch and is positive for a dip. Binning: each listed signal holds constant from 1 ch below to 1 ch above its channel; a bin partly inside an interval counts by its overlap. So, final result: -4.6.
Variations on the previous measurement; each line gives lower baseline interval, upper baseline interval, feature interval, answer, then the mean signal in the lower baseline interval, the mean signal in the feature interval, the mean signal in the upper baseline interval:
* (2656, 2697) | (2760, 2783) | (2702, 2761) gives 1.3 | 39.4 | 34.4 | 32.1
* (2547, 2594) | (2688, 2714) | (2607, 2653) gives -3.3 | 31.3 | 37.5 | 39.5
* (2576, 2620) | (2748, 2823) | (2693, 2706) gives -4.4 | 29.2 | 40.1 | 30.6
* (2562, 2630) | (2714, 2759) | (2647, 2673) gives -2.4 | 31.3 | 35.4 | 33.8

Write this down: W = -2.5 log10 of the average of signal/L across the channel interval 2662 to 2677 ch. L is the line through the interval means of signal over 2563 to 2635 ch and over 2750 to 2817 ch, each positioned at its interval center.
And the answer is -0.19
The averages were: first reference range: 31.8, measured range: 37.3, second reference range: 30.8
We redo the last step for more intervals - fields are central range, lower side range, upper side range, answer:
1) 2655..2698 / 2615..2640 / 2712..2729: -0.07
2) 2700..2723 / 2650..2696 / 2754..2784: -0.02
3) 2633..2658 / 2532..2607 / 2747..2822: -0.08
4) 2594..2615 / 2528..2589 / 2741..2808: 0.02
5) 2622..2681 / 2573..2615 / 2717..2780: -0.24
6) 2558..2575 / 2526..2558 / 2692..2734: 0.25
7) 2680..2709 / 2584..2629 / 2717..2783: -0.23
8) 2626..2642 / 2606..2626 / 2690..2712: 0.02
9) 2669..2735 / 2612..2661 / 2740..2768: -0.12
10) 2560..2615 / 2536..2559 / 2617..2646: 0.37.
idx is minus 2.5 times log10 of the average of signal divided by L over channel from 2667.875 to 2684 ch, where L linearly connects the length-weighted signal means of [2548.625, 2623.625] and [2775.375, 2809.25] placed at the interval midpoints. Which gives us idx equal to -0.25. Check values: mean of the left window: 32.9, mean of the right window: 30.4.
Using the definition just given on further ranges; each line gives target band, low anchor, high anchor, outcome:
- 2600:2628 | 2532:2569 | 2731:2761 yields 0.06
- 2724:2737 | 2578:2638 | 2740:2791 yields -0.10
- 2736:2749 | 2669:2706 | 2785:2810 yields 0.06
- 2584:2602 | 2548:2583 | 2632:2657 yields 0.38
